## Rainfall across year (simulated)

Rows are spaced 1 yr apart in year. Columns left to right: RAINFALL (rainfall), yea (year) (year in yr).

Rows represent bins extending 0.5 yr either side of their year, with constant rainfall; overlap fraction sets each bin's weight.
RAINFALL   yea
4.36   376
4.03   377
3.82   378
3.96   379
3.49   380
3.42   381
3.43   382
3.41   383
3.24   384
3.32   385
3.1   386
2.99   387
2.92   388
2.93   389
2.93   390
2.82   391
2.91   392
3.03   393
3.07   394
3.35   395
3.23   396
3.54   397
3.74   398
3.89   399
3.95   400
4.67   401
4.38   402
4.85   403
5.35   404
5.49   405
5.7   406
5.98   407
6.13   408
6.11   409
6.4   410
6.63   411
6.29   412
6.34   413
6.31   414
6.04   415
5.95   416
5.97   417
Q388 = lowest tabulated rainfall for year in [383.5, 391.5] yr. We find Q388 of 2.82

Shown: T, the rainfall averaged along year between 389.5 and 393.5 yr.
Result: 2.92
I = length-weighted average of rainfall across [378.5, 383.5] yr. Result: 3.54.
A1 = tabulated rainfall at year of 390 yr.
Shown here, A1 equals 2.93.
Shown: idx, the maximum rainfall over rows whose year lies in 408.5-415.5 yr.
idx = 6.63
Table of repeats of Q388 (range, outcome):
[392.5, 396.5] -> 3.03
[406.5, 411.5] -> 5.98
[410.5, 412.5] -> 6.29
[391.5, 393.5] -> 2.91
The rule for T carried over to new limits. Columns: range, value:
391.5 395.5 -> 3.09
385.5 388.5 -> 3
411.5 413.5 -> 6.31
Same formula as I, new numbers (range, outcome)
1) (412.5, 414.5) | 6.32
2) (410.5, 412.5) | 6.46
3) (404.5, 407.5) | 5.72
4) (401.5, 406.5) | 5.15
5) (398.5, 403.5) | 4.35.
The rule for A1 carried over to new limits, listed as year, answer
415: 6.04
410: 6.4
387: 2.99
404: 5.35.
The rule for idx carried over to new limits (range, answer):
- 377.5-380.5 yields 3.96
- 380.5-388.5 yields 3.43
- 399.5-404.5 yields 5.35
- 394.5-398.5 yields 3.74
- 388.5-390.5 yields 2.93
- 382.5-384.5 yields 3.41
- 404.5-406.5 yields 5.7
